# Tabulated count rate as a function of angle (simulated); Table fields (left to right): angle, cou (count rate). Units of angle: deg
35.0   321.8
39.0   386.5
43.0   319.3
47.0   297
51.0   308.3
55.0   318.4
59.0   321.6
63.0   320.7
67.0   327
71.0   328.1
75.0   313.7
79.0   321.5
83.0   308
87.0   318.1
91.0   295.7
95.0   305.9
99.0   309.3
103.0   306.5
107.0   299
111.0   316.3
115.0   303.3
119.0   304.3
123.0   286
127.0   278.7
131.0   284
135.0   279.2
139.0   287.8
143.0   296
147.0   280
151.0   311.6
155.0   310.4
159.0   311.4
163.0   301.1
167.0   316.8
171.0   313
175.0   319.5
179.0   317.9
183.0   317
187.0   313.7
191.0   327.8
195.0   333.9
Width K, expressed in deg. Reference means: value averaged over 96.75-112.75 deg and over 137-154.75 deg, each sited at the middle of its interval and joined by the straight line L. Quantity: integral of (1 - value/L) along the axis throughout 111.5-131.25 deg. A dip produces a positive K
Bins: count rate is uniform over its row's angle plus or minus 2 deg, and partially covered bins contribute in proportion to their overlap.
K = 0.58 deg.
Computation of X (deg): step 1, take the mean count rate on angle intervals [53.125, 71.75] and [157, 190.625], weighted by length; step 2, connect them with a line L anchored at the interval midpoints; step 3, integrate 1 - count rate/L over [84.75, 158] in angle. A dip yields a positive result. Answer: 4.55 deg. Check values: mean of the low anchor 323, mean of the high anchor 314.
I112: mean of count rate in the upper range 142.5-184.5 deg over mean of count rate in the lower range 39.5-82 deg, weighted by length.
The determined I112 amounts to 0.97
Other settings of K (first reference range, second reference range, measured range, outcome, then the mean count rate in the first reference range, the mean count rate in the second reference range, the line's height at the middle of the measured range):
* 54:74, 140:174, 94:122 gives 0.78 deg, 323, 305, 314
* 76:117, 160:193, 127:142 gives 1.35 deg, 308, 316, 312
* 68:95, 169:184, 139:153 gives 0.94 deg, 314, 317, 316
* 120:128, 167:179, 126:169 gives 0.58 deg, 286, 317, 300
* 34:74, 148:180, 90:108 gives 0.87 deg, 325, 312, 319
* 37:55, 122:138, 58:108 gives -1.06 deg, 327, 282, 307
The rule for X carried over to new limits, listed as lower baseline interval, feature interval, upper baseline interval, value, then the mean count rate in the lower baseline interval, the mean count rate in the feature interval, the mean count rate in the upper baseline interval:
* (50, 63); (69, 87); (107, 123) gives -0.3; 317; 318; 304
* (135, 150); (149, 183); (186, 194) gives -0.8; 288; 313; 323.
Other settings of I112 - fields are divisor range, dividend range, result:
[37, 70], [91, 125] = 0.93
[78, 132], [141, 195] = 1.03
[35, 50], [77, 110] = 0.93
